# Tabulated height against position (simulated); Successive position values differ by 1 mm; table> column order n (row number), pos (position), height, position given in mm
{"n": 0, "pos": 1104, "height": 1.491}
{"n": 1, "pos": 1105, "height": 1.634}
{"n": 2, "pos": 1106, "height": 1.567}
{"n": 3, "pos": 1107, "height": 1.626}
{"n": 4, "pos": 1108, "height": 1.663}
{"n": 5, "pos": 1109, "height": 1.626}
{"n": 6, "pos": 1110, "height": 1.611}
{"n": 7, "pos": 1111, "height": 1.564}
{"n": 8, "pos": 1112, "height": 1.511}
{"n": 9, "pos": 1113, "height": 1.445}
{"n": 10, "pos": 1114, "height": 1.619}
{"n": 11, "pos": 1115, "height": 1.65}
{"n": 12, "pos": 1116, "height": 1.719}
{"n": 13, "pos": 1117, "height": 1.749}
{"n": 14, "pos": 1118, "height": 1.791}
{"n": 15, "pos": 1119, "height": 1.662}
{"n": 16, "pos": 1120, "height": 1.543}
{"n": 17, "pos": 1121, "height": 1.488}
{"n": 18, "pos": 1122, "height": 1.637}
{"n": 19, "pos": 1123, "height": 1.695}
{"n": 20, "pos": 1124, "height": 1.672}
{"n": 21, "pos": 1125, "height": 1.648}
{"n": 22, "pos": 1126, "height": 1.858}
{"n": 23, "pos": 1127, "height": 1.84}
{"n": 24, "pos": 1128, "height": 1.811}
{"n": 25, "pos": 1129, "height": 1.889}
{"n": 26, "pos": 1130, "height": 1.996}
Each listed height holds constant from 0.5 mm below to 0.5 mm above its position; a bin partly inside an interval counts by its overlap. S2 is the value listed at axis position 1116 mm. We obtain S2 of 1.719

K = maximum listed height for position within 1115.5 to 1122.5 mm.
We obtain 1.791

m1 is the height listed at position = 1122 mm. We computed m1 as 1.637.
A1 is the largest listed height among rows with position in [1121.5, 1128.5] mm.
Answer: 1.858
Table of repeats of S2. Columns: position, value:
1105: 1.634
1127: 1.84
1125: 1.648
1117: 1.749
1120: 1.543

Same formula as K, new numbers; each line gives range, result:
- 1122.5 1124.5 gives 1.695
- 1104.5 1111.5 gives 1.663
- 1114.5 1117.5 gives 1.749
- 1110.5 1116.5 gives 1.719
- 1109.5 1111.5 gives 1.611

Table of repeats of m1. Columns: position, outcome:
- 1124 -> 1.672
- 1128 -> 1.811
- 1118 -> 1.791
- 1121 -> 1.488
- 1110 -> 1.611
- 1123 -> 1.695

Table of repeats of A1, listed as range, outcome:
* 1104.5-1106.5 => 1.634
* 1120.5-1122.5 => 1.637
